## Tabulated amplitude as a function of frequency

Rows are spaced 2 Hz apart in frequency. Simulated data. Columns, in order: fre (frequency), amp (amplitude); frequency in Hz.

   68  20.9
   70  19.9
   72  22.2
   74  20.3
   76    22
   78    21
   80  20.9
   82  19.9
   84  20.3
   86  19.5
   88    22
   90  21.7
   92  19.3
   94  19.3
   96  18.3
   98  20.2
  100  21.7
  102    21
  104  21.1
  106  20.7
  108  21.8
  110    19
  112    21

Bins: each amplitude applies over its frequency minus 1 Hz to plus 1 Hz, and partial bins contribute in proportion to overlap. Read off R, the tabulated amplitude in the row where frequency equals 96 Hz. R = 18.3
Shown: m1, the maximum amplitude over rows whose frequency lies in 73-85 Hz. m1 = 22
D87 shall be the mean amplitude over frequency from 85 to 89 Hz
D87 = 20.8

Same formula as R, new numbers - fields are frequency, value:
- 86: 19.5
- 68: 20.9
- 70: 19.9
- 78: 21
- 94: 19.3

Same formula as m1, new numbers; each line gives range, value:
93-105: 21.7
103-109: 21.8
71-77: 22.2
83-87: 20.3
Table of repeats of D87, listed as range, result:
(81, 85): 20.1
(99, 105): 21.3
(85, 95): 20.4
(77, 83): 20.6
